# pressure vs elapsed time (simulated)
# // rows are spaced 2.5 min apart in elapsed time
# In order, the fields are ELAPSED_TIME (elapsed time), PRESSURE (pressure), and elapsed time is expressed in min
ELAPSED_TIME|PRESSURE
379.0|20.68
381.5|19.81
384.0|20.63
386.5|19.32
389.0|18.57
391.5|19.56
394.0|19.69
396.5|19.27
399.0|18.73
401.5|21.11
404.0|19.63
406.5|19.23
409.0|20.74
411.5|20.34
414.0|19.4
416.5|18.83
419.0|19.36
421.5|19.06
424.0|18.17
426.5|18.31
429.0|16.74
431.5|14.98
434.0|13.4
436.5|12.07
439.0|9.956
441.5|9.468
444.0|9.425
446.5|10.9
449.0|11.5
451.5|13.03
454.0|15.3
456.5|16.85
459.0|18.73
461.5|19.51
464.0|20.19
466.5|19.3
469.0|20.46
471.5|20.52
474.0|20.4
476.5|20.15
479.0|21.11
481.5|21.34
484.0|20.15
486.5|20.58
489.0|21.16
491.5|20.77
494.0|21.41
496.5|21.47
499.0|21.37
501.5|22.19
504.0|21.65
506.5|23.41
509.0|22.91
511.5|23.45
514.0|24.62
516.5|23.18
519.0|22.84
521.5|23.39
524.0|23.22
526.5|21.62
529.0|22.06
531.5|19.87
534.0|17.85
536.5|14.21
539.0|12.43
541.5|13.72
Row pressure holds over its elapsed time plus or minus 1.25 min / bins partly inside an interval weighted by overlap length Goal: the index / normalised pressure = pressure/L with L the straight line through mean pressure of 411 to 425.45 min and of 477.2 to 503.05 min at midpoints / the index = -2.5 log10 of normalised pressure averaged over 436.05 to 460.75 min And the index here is 0.48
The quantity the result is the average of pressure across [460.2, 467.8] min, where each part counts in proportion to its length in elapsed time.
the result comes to 19.7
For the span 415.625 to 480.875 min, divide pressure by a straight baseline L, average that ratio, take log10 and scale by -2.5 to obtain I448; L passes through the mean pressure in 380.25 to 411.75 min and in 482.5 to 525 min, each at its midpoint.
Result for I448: 0.26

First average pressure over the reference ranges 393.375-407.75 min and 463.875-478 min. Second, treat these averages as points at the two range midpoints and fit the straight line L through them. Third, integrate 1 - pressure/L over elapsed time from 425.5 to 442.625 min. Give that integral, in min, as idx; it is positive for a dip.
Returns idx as 5.5 min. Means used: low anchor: 19.6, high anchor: 20.2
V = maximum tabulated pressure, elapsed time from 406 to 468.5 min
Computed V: 20.74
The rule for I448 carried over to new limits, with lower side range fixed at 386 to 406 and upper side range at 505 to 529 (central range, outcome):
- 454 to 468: 0.153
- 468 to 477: 0.071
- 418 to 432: 0.139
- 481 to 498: 0.066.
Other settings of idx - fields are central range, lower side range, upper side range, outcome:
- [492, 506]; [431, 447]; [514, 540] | -3.4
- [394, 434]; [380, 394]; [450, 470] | 0.4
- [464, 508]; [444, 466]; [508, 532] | -4.8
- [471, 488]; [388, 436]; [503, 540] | -0.4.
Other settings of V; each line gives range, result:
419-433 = 19.36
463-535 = 24.62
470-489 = 21.34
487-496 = 21.41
